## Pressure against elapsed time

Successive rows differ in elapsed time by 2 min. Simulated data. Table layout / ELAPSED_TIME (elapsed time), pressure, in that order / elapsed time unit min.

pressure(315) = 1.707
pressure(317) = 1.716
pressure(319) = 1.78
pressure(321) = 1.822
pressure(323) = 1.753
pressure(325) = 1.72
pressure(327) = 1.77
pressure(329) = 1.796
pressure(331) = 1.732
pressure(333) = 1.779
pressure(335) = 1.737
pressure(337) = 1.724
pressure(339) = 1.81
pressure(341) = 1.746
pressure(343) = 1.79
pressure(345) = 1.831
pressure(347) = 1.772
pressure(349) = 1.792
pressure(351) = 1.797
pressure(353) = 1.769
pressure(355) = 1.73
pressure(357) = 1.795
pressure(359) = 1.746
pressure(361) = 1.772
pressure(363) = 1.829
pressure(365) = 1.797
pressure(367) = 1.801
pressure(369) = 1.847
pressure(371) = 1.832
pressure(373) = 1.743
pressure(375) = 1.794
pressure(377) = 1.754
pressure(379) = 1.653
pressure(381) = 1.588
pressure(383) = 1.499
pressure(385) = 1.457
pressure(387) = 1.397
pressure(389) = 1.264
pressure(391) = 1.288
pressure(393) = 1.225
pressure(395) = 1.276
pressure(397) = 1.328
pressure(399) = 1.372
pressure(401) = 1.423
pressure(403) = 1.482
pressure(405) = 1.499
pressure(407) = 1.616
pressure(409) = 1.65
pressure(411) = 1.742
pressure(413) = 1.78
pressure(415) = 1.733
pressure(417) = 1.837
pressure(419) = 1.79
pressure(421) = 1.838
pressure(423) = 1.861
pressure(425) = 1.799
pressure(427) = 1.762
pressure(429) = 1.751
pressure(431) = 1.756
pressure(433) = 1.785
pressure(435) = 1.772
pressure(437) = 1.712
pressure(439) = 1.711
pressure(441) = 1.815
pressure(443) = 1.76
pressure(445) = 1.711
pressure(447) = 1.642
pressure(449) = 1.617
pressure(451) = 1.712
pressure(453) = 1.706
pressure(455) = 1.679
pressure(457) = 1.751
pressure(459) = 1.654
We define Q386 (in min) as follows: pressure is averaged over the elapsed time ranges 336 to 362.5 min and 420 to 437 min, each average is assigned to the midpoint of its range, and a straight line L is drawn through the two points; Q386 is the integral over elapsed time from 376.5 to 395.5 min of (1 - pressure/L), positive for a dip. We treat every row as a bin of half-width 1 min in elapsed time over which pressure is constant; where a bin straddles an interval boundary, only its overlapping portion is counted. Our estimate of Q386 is 3.7 min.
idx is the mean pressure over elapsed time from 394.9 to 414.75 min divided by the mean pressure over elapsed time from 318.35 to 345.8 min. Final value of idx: 0.9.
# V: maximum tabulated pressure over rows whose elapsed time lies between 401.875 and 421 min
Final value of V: 1.838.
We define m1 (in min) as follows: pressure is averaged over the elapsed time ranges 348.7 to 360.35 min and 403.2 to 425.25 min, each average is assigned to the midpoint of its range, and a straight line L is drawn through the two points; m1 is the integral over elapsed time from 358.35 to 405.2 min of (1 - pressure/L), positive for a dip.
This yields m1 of 4.9 min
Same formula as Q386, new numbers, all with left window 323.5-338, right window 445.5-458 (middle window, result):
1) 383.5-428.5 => 3.78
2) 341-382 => -0.86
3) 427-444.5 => -0.64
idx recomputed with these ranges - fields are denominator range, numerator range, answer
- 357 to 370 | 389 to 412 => 0.80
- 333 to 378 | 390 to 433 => 0.91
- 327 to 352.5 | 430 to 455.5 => 0.97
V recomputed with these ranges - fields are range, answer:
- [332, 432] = 1.861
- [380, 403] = 1.588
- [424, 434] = 1.799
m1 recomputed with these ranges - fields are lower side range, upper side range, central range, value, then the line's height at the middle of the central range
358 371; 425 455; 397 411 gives 2.01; 1.76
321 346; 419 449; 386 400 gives 3.62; 1.76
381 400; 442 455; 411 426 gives -2.80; 1.52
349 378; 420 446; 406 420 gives 0.32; 1.78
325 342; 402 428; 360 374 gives -0.47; 1.74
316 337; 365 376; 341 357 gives 0.00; 1.78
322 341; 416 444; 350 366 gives -0.14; 1.76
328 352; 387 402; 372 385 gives -1.82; 1.45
